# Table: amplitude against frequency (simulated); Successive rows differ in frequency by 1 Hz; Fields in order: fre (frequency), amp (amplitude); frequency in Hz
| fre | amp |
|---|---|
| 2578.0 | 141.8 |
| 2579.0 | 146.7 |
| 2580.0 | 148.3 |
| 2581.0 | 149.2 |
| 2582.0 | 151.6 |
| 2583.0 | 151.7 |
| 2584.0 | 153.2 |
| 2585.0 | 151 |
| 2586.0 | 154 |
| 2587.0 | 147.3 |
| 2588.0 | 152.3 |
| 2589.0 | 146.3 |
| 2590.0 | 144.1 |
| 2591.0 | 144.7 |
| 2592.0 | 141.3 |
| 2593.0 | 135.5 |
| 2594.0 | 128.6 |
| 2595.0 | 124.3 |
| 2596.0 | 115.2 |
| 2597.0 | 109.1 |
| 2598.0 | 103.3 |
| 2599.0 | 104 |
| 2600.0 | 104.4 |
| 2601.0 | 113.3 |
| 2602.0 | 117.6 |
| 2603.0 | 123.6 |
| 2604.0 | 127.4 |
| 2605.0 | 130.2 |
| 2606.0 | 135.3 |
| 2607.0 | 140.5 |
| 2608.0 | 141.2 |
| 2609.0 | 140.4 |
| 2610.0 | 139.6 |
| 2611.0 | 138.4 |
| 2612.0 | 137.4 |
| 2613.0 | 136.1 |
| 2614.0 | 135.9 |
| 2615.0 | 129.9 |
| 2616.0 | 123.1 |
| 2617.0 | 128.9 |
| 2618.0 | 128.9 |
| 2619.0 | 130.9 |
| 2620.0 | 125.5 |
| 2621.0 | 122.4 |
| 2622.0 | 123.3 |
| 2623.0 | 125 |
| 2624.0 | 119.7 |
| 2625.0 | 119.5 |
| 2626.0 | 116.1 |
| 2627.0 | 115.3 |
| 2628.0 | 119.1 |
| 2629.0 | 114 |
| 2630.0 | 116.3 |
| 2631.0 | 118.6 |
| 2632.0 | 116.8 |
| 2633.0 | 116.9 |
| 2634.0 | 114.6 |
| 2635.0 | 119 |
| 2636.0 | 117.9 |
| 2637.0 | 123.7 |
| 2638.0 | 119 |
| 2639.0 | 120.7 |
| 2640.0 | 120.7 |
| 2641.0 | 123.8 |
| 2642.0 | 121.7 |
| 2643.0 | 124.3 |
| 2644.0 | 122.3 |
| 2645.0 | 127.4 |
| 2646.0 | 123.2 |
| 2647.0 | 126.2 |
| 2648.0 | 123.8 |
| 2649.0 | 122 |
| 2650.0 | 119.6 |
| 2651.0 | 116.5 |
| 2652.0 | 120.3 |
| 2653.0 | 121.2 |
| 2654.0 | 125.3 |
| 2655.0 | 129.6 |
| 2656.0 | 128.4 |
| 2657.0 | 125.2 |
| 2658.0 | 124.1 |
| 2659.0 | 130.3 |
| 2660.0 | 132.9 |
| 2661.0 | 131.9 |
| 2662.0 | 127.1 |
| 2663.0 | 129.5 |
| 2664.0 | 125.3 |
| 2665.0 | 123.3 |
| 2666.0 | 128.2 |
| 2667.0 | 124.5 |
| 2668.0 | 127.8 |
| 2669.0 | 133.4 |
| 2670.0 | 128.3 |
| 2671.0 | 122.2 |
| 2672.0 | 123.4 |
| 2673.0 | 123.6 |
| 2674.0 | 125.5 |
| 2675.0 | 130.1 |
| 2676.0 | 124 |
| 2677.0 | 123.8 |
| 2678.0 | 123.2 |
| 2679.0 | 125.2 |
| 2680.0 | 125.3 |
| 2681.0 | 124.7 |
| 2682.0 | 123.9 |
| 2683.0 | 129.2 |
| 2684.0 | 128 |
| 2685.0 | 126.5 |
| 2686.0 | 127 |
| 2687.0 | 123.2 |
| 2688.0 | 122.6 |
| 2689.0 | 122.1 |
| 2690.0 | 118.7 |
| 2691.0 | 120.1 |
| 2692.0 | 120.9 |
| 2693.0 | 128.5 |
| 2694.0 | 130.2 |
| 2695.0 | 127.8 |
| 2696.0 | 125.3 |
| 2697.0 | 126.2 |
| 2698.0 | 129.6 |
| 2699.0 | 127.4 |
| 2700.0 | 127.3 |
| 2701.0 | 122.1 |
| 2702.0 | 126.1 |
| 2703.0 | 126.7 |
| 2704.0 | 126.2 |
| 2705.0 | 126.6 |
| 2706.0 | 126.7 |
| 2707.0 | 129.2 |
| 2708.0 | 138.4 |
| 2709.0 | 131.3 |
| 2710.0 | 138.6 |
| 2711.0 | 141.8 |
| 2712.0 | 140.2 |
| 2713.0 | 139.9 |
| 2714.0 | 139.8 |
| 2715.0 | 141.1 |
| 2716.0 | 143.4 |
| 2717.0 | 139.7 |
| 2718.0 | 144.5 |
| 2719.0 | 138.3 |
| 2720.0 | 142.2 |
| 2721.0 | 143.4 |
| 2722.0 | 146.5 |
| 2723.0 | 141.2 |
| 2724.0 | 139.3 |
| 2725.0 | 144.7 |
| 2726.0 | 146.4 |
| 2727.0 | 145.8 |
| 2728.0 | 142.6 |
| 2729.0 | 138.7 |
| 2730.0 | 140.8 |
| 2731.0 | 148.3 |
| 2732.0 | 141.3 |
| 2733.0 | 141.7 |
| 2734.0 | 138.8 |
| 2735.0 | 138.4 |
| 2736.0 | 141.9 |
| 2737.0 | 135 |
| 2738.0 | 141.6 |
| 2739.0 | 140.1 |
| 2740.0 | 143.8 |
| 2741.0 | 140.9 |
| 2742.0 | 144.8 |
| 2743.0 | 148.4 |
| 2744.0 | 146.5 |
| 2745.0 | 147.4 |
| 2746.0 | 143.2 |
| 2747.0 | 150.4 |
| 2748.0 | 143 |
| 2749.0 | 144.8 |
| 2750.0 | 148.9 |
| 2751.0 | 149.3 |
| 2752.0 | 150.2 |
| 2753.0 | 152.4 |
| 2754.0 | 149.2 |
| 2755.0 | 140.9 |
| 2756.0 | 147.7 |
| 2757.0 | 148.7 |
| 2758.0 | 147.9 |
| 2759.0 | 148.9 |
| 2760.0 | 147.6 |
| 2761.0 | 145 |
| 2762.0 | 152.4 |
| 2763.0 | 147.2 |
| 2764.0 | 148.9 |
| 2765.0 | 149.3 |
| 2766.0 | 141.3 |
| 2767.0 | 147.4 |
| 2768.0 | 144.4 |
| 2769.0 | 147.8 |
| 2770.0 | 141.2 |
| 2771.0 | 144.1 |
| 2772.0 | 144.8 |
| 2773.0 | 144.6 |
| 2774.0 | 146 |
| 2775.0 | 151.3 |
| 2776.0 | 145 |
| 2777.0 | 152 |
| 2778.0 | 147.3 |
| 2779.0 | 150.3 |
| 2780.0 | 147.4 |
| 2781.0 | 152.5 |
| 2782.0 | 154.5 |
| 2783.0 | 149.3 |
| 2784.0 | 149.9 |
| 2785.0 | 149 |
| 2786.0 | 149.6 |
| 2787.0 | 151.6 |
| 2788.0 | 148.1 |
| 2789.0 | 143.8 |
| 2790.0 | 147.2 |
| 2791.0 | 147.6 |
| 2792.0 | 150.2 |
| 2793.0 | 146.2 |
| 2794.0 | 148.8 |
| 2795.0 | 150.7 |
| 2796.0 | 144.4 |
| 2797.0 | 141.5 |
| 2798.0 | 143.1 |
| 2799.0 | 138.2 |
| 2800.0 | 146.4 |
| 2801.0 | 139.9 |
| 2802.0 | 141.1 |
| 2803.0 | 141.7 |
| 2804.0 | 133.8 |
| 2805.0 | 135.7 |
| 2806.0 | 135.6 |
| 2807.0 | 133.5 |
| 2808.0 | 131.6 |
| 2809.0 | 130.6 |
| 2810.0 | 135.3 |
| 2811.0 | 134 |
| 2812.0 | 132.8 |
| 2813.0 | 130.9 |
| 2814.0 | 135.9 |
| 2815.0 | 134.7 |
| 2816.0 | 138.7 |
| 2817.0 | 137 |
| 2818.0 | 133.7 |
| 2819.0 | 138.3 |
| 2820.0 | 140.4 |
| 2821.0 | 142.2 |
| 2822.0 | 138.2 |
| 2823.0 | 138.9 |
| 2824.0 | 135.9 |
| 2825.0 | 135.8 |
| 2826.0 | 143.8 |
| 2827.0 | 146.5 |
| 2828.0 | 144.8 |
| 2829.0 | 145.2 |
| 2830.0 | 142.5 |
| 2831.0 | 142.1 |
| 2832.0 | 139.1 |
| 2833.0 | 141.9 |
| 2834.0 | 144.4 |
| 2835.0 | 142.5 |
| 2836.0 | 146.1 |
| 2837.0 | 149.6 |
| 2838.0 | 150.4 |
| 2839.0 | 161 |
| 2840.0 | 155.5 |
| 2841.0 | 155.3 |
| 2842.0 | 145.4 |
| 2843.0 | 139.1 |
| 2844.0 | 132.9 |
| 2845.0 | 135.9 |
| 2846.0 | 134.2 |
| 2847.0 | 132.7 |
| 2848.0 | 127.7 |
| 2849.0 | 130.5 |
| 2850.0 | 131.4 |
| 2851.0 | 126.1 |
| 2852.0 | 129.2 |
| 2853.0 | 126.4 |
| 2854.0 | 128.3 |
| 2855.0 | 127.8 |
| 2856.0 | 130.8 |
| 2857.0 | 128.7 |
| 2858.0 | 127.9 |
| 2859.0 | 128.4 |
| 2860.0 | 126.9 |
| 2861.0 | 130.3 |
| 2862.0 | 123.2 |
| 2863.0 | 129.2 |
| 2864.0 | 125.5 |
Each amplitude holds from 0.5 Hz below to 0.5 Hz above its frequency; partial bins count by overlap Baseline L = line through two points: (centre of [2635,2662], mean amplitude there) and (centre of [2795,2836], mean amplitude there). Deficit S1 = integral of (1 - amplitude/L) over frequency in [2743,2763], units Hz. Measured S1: -2.1 Hz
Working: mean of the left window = 124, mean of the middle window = 148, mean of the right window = 139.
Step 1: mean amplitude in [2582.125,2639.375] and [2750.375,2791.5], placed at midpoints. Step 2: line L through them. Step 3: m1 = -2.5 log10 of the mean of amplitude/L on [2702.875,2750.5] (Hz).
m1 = 0.01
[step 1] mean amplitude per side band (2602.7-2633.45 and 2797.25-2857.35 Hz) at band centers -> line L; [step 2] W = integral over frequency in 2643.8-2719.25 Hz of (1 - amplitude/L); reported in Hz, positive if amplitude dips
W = 1.53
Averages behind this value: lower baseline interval 127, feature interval 128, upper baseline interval 138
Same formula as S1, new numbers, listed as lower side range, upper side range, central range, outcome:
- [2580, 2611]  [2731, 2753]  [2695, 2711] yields 1.4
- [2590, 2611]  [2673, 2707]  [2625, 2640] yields 1.0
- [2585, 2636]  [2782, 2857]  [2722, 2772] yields -3.4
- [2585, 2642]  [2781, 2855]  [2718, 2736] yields -1.0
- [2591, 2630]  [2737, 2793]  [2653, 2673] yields 0.9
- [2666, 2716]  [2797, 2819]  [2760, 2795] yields -3.5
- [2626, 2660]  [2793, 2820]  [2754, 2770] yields -1.6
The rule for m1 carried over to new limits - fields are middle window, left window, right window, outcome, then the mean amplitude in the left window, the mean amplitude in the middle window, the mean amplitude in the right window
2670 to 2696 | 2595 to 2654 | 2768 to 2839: 0.04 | 123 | 125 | 143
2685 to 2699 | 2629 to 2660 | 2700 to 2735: 0.06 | 122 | 125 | 138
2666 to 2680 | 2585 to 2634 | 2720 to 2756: 0.08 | 128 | 126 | 144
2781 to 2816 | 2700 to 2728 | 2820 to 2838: -0.01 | 137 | 142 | 142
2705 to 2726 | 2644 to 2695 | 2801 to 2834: -0.08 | 125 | 139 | 138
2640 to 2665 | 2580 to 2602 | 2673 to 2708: 0.03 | 134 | 125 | 126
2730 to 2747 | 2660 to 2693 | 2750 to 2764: 0.00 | 126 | 143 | 148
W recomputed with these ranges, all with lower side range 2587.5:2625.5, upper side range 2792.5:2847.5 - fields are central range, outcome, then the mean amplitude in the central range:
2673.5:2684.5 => 0.6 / 126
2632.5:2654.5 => 1.6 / 121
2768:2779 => -0.7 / 146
